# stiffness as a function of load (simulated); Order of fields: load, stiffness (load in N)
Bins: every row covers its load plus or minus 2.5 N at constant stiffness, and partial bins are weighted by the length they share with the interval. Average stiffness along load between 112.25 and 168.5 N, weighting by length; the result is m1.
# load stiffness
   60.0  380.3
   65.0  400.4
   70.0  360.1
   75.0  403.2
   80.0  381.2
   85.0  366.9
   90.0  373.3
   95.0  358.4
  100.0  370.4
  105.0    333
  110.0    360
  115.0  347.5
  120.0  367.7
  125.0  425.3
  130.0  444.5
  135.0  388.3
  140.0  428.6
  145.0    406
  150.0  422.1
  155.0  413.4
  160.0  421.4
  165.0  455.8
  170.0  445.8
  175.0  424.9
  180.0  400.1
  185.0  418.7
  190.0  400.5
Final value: 411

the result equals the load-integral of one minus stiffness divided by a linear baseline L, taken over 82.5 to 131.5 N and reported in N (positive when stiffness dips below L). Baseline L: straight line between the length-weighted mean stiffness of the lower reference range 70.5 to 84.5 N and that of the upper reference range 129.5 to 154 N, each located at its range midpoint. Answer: 3.1 N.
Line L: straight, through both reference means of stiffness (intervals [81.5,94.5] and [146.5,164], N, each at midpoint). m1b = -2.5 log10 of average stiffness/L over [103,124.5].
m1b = 0.09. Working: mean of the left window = 369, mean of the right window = 421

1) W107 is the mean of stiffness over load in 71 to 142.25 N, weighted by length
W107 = 381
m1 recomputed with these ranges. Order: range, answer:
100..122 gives 354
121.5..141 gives 418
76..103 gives 371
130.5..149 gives 413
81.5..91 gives 371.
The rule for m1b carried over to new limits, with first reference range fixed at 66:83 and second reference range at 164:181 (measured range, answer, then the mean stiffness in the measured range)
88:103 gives 0.08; 366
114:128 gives 0.06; 386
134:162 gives 0.01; 414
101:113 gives 0.14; 350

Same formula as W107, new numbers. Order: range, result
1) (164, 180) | 434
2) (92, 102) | 365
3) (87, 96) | 367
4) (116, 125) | 380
